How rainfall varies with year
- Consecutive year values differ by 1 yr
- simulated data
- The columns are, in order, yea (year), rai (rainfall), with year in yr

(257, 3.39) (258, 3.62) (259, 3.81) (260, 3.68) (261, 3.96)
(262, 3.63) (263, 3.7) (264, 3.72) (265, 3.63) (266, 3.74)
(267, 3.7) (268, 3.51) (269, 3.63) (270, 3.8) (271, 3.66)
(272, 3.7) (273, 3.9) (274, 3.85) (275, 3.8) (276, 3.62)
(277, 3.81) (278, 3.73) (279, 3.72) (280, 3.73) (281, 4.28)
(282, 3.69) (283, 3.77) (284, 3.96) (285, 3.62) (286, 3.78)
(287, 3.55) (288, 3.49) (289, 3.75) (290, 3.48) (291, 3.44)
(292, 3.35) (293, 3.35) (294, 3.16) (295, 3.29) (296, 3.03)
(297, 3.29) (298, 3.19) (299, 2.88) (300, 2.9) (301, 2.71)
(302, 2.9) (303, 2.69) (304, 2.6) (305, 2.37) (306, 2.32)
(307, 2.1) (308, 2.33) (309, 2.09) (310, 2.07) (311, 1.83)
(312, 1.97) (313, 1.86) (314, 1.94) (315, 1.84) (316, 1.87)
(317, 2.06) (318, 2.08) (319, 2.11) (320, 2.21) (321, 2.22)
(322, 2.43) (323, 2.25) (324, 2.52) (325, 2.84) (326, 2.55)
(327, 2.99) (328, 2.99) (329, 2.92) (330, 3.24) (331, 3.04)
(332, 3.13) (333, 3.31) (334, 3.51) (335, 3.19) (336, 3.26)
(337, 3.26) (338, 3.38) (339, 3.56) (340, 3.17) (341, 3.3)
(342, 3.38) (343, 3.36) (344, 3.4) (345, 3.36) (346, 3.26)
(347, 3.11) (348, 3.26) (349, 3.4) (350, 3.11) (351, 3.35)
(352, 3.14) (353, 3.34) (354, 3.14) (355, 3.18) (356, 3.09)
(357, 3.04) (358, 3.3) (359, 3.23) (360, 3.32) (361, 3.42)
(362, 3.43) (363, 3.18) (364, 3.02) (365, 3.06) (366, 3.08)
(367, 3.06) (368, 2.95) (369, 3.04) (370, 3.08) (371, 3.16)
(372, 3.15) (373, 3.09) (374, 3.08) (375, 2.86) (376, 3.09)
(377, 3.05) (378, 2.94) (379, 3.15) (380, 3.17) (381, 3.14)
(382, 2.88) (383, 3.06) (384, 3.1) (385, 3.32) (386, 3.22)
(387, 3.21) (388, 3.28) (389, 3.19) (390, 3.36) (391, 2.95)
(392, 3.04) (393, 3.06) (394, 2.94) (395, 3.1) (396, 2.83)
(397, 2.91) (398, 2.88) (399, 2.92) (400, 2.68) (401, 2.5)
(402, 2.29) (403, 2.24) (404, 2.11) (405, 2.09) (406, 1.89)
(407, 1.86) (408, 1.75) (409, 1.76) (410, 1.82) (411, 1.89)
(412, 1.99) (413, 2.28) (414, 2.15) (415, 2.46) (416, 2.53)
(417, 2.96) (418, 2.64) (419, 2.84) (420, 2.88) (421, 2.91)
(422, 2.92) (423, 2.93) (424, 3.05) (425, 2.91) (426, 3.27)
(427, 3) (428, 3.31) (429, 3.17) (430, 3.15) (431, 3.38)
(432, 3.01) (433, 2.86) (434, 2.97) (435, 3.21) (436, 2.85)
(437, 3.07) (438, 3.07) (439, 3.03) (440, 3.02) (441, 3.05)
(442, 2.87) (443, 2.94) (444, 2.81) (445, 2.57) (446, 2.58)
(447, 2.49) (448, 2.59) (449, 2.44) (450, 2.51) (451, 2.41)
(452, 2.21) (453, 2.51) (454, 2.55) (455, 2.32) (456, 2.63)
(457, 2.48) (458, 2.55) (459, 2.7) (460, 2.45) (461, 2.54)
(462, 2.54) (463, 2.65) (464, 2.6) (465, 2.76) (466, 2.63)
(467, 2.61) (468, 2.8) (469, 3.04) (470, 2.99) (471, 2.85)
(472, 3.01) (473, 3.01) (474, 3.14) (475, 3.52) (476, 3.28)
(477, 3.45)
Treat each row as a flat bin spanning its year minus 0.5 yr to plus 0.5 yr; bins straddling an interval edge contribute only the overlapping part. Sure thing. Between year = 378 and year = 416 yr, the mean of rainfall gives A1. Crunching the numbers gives 2.66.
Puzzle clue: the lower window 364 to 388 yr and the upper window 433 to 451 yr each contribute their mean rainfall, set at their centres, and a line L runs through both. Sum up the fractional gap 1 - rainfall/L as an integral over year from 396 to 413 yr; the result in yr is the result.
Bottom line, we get 4.2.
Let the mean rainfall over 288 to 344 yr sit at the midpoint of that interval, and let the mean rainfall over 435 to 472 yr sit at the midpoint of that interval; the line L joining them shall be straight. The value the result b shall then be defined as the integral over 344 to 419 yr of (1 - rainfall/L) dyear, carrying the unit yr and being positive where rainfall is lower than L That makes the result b -4.0 yr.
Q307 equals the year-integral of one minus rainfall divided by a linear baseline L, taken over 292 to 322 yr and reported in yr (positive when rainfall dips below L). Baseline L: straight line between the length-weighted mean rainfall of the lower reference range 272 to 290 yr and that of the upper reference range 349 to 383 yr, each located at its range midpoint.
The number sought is 9.3 yr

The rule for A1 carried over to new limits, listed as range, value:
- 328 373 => 3.22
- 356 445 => 2.88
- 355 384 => 3.11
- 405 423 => 2.34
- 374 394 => 3.1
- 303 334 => 2.43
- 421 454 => 2.88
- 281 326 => 2.77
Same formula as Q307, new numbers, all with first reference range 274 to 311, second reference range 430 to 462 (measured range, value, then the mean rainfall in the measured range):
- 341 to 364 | -1.8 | 3.26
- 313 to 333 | 4.0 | 2.49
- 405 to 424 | 3.1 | 2.37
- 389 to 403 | 0.1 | 2.87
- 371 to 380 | -0.3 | 3.06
